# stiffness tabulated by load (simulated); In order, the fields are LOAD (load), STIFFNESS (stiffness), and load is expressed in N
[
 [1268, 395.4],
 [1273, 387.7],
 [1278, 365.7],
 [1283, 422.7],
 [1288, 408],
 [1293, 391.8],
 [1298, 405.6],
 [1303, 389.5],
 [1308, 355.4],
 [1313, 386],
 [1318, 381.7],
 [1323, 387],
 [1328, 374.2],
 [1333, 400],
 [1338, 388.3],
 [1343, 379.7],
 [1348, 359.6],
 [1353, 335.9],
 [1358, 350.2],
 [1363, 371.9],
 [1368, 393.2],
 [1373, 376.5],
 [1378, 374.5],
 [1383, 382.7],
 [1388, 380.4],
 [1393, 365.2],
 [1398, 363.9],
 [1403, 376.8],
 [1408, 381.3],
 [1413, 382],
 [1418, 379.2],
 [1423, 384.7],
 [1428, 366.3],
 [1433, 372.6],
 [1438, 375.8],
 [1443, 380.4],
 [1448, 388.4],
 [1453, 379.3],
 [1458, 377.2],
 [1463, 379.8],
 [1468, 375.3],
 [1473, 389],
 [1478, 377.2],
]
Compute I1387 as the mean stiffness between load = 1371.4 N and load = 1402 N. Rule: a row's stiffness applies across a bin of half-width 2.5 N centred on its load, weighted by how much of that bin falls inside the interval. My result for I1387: 374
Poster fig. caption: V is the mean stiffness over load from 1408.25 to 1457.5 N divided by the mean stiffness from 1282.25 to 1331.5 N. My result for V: 0.97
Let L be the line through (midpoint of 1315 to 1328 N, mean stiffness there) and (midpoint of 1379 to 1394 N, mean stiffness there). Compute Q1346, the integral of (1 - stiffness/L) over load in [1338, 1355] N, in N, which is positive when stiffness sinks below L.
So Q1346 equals 0.76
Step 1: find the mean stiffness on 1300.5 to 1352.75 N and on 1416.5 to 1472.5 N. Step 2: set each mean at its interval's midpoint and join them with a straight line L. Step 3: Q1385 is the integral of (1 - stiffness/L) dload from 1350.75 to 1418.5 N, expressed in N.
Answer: 1.1 N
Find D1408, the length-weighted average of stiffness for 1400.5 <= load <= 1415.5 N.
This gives 380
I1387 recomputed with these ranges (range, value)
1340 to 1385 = 369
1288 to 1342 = 387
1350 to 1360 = 344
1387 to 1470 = 377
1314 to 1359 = 374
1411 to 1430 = 378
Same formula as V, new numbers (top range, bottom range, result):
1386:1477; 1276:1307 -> 0.95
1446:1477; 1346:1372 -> 1.05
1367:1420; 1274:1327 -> 0.97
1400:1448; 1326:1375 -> 1.01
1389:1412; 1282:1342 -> 0.96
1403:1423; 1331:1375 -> 1.02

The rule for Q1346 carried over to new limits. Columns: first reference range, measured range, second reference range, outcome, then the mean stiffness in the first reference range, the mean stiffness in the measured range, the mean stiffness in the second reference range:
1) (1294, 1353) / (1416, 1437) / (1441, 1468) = 0.3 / 381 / 376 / 381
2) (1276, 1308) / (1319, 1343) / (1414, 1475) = 0.3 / 394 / 386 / 379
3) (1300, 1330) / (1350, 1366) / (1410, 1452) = 1.1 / 379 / 354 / 379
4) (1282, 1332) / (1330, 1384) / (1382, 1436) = 1.3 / 390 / 374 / 376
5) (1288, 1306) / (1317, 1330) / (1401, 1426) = 0.4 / 396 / 381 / 381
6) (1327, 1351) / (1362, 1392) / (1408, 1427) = 0.1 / 380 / 380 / 381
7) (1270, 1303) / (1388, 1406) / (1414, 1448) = 0.5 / 396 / 371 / 378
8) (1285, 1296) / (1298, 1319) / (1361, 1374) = 0.8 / 401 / 381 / 381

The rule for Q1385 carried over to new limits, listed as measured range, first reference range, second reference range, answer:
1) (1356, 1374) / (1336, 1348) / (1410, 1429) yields 0.3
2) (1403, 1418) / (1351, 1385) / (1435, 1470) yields -0.2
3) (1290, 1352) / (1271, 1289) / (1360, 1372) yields 0.9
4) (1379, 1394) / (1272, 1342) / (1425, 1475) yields 0.2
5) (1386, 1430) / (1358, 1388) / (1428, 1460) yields 0.2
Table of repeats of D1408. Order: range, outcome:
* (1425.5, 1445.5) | 374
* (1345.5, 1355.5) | 348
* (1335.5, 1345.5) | 384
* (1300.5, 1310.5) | 372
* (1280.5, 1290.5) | 415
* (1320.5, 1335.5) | 387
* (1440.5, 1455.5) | 383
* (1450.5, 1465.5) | 379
